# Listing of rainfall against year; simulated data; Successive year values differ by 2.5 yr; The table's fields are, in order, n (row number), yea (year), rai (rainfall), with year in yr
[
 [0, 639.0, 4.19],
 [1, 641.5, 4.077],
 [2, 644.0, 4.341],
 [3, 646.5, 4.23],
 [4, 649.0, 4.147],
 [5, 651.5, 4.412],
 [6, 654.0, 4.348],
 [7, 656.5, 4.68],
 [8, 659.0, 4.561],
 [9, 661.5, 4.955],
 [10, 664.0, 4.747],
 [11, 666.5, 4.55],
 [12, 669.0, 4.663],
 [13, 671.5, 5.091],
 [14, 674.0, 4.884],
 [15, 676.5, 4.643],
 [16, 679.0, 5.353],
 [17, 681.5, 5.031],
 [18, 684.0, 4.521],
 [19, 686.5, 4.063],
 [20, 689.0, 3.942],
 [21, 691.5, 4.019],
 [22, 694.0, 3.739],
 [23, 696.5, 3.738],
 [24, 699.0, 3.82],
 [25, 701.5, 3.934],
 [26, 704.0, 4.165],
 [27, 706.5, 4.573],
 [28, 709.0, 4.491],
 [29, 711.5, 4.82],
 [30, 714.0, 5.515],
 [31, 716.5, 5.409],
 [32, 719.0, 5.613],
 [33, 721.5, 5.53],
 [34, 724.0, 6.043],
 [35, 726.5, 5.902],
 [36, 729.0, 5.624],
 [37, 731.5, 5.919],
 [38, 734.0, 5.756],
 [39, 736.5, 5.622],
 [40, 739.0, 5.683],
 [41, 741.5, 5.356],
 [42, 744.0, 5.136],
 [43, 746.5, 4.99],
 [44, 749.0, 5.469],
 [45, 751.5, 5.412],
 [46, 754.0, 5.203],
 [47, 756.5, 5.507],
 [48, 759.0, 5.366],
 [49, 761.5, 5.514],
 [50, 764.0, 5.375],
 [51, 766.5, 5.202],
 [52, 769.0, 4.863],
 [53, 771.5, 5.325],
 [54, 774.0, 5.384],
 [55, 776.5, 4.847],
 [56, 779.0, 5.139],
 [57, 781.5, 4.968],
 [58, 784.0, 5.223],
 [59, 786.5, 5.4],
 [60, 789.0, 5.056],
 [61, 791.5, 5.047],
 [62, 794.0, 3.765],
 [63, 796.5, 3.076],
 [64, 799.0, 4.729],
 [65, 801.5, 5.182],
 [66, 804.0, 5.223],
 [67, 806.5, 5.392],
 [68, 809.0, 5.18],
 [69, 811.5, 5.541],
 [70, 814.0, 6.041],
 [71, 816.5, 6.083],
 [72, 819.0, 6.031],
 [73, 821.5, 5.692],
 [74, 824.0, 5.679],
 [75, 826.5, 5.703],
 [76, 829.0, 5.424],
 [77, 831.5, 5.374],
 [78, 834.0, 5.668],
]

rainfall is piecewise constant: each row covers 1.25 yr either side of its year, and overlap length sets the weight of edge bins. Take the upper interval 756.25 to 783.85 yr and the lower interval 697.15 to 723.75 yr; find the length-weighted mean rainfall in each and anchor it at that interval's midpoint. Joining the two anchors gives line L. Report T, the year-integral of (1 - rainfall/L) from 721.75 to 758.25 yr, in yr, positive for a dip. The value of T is -3.9 yr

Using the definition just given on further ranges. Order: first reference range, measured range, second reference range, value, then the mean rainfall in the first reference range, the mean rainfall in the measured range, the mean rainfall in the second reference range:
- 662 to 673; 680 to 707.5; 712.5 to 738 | 5.5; 4.78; 4.15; 5.68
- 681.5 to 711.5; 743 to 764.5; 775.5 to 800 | -3.9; 4.16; 5.33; 4.72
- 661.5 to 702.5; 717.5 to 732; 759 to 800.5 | -3.4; 4.44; 5.76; 4.95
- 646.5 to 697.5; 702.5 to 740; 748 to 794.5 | -4.0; 4.5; 5.37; 5.18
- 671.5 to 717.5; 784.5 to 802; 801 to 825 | 2.6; 4.49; 4.61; 5.62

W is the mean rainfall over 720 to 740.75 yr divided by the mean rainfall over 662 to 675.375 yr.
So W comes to 1.2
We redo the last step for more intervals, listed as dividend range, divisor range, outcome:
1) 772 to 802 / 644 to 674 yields 1.05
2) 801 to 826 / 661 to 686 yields 1.17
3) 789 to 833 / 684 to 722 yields 1.17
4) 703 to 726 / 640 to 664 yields 1.17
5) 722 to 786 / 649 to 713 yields 1.21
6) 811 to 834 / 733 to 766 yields 1.06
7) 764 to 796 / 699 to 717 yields 1.08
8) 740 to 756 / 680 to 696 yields 1.25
